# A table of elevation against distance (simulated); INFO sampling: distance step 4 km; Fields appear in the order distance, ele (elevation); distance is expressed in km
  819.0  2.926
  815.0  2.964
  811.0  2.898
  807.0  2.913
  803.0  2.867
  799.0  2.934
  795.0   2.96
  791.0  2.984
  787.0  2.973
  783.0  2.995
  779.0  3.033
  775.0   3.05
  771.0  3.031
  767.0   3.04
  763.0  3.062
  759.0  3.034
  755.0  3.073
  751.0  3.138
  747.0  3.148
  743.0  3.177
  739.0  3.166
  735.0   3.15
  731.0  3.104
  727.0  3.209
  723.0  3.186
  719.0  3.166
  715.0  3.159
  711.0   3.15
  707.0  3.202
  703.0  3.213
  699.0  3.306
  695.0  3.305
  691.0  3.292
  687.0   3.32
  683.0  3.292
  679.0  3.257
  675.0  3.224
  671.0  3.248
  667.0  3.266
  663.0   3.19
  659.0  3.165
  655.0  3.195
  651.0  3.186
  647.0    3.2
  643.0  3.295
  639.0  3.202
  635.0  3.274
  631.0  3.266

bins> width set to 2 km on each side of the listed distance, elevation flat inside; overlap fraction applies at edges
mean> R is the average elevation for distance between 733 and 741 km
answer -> 3.16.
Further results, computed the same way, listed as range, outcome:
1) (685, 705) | 3.29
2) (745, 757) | 3.12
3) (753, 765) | 3.06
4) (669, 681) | 3.24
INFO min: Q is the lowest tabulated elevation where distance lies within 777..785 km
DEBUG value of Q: 2.995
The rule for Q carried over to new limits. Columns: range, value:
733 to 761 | 3.034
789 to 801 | 2.934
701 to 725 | 3.15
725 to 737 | 3.104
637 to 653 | 3.186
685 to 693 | 3.292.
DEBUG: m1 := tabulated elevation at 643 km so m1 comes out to 3.295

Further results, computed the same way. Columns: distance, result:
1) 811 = 2.898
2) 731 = 3.104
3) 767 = 3.04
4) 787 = 2.973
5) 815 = 2.964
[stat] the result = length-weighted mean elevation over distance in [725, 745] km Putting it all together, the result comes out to 3.16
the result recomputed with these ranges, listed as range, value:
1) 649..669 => 3.2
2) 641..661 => 3.21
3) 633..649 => 3.24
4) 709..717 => 3.15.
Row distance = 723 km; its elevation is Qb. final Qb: 3.186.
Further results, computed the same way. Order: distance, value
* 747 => 3.148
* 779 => 3.033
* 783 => 2.995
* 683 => 3.292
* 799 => 2.934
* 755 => 3.073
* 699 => 3.306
